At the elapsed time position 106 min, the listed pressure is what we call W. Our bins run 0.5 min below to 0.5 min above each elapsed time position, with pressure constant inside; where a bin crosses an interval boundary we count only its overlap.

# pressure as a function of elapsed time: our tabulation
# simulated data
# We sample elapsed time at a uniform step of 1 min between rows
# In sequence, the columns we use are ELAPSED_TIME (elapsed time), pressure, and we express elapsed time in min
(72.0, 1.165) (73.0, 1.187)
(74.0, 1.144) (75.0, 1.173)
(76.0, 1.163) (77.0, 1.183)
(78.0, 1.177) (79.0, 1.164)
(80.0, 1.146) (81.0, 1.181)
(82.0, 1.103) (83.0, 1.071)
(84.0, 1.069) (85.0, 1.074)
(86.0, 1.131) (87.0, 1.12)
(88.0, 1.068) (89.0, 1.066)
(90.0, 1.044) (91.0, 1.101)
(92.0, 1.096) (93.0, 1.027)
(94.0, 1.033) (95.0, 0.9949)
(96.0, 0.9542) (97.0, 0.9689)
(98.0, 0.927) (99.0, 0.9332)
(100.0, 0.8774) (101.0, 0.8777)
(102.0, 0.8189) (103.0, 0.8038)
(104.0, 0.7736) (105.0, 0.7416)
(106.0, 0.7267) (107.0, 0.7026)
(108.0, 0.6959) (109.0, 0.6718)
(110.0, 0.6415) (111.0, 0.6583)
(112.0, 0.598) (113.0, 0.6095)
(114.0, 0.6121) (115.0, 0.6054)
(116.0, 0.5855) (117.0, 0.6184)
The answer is 0.7267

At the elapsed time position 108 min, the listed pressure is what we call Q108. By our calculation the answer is 0.6959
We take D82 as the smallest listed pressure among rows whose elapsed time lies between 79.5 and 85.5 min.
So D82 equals 1.069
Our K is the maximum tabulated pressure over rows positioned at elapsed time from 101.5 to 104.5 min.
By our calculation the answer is 0.8189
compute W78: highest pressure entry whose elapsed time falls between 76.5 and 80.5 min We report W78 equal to 1.183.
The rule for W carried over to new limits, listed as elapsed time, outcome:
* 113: 0.6095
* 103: 0.8038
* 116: 0.5855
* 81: 1.181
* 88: 1.068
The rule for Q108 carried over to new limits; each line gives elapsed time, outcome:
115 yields 0.6054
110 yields 0.6415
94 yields 1.033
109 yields 0.6718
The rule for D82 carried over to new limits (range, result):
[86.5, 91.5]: 1.044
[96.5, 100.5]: 0.8774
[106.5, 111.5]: 0.6415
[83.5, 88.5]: 1.068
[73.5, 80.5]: 1.144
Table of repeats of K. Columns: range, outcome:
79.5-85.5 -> 1.181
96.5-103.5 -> 0.9689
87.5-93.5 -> 1.101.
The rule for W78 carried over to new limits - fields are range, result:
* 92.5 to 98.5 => 1.033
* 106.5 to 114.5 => 0.7026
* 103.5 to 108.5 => 0.7736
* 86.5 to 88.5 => 1.12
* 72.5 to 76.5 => 1.187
